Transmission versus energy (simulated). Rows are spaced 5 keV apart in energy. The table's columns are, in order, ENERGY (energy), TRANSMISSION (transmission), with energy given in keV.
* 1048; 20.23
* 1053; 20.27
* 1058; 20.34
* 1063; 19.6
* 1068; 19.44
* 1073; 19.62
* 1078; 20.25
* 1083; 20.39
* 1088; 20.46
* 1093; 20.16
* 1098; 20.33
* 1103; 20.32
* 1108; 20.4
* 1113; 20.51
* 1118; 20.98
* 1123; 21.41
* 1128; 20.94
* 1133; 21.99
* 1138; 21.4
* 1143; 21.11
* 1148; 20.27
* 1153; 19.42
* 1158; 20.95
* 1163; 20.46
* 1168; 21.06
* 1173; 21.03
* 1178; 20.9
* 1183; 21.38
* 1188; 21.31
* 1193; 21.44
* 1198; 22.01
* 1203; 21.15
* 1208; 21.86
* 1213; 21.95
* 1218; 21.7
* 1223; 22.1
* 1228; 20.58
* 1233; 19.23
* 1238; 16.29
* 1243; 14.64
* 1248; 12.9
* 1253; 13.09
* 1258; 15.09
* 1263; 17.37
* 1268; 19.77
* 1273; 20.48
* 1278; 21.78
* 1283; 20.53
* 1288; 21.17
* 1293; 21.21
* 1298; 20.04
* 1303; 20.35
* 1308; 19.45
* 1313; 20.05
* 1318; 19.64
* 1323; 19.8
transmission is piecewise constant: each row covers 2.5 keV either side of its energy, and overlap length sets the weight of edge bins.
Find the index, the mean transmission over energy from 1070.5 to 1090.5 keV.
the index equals 20.2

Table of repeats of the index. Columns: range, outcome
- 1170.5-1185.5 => 21.1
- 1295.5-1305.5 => 20.2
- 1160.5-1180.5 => 20.9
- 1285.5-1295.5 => 21.2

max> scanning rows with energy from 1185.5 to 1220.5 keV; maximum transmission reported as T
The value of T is 22.01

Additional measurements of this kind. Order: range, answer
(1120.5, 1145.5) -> 21.99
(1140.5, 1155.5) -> 21.11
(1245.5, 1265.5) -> 17.37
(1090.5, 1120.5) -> 20.98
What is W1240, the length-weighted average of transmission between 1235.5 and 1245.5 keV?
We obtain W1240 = 15.5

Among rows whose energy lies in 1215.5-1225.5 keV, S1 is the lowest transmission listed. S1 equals 21.7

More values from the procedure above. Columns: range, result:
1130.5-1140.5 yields 21.4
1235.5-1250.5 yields 12.9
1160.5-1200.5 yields 20.46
